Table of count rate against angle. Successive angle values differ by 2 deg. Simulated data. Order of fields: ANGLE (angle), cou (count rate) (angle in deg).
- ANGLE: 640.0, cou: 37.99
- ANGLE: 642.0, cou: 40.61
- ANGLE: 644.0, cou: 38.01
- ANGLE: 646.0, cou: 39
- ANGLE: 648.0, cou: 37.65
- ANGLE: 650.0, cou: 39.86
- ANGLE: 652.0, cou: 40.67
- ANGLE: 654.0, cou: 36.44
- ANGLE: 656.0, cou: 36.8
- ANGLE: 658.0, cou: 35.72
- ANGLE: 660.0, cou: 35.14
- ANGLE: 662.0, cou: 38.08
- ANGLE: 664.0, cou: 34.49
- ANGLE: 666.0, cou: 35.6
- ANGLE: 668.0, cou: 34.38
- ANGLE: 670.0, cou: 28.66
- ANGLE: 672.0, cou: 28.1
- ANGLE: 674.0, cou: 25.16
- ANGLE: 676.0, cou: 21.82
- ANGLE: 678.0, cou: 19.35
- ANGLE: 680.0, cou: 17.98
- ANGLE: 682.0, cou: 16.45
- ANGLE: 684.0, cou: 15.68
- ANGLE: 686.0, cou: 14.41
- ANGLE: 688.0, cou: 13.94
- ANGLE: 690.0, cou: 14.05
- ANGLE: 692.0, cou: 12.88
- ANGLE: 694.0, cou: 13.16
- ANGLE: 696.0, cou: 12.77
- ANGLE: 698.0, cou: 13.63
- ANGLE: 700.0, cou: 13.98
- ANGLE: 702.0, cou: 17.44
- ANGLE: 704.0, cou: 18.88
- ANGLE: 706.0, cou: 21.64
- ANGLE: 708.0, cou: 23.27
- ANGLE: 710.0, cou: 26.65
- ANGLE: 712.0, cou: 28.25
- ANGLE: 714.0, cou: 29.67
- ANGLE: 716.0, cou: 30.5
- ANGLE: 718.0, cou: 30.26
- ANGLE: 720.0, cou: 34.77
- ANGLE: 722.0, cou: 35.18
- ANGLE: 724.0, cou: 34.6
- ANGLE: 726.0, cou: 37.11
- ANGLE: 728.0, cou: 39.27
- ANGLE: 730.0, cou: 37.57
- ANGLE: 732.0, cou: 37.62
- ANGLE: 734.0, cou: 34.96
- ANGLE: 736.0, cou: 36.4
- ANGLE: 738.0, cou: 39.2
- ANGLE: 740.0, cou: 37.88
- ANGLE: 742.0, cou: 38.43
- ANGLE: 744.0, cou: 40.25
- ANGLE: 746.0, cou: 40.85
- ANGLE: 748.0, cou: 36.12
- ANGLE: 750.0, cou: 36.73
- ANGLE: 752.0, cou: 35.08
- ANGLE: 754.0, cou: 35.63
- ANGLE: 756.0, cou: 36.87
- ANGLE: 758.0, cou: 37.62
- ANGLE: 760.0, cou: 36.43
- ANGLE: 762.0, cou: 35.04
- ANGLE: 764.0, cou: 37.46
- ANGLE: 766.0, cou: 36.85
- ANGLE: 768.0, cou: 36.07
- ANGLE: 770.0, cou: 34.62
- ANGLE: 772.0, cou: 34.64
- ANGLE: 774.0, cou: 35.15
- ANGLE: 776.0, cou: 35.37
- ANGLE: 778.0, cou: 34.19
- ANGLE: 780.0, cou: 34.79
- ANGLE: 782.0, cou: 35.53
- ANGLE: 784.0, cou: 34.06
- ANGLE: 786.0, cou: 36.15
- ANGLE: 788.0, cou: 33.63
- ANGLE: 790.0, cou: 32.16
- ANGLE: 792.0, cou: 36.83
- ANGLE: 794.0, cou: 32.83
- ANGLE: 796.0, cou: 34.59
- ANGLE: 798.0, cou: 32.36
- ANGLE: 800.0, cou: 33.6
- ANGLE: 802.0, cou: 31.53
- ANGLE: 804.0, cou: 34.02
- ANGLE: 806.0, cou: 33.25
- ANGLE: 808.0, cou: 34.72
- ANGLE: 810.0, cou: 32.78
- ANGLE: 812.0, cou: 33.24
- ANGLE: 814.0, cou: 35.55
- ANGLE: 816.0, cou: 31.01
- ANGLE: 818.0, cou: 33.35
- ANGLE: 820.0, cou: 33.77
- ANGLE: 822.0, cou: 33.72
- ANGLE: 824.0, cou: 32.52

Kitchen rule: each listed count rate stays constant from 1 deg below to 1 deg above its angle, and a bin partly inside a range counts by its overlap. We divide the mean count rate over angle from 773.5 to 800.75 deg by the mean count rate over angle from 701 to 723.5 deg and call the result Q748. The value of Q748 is 1.3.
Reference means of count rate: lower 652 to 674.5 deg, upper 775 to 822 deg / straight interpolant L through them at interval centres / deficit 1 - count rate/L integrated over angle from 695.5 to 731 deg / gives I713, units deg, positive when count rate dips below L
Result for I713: 7.10 deg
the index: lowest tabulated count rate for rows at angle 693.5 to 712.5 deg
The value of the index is 12.77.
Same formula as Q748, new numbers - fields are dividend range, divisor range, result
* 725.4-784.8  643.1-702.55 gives 1.40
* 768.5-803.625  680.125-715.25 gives 1.89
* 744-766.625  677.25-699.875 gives 2.49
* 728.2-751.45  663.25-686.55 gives 1.55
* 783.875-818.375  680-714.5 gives 1.88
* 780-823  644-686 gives 1.10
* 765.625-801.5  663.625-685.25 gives 1.39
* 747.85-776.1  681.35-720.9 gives 1.79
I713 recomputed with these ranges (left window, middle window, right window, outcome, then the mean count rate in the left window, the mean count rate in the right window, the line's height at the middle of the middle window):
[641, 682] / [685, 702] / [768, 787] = 10.0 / 32.8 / 35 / 33.4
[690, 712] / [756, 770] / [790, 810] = -4.4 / 17.8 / 33.6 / 27.7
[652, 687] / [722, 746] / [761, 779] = -3.4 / 28.3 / 35.5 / 32.9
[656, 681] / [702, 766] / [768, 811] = -3.4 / 29.8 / 34.2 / 32.2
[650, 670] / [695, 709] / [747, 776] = 7.3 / 36.2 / 36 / 36.1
